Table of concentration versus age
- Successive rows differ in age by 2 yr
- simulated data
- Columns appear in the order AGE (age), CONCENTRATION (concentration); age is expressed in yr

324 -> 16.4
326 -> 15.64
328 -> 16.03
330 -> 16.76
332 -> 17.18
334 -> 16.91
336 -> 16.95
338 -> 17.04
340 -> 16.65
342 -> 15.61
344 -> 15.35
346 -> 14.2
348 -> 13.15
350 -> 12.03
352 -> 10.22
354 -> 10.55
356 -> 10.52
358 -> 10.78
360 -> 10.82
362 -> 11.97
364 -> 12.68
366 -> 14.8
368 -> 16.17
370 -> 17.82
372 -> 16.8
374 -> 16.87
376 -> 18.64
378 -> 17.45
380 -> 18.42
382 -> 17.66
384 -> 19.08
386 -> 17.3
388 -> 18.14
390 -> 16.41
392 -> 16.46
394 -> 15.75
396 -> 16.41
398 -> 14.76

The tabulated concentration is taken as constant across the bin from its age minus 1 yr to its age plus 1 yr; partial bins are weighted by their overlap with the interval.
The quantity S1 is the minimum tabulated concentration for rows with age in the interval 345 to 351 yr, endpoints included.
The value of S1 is 12.03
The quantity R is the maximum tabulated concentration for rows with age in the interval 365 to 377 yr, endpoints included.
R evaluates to 18.64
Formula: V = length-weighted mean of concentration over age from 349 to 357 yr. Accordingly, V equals 10.8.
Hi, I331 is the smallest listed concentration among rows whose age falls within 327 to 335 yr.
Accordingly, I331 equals 16.03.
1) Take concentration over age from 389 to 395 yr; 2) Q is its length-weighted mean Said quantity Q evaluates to 16.2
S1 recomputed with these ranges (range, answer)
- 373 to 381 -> 16.87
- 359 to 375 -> 10.82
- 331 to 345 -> 15.35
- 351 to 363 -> 10.22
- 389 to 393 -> 16.41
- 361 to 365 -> 11.97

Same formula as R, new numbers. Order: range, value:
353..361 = 10.82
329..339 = 17.18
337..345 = 17.04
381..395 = 19.08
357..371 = 17.82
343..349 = 15.35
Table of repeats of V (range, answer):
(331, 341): 16.9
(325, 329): 15.8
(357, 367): 12.2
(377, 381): 17.9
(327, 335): 16.7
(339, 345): 15.9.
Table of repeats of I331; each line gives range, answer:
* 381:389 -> 17.3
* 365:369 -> 14.8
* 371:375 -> 16.8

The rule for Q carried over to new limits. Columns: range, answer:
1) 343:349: 14.2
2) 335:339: 17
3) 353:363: 10.9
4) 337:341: 16.8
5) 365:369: 15.5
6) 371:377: 17.4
